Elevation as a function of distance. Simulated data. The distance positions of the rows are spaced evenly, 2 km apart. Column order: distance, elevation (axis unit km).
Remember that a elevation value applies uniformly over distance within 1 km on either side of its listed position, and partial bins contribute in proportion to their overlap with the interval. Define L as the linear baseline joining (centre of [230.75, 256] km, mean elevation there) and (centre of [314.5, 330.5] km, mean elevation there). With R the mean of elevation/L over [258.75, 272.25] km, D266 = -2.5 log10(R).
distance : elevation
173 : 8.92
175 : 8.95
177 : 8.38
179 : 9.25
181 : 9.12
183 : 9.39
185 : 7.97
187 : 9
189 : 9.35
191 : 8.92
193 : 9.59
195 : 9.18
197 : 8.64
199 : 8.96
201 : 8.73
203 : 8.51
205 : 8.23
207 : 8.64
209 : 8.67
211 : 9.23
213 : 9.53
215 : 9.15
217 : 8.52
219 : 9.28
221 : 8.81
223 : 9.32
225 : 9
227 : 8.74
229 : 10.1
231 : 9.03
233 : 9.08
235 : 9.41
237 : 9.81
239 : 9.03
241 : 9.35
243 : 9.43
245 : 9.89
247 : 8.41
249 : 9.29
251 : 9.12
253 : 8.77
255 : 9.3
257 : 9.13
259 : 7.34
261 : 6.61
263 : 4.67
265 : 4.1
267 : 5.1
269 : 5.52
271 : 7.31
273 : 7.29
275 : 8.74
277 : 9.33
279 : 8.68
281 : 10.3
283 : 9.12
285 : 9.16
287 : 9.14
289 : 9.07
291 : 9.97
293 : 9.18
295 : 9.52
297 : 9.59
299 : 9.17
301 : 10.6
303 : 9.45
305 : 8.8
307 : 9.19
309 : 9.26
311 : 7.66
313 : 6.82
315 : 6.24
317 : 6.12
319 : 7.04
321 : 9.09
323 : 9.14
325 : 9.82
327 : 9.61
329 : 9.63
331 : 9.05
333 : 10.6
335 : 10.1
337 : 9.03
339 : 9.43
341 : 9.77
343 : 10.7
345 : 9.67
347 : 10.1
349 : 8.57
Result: 0.487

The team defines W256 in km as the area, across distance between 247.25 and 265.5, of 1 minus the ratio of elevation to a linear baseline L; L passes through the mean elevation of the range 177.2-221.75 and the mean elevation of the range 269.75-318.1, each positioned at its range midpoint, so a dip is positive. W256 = 2.25 km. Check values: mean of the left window 8.93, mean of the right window 8.72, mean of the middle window 7.72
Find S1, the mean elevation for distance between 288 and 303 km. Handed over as 9.58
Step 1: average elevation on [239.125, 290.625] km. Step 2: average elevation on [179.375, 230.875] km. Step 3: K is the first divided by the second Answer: 0.91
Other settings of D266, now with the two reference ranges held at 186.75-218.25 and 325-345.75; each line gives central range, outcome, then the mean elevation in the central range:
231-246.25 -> -0.03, 9.39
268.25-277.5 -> 0.23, 7.6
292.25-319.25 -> 0.13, 8.51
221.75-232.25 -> -0.02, 9.22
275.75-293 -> 0.01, 9.33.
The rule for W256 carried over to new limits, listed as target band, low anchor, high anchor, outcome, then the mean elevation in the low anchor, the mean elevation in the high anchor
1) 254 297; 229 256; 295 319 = 3.6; 9.26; 8.43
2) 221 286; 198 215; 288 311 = 4.7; 8.83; 9.36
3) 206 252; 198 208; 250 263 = -4.5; 8.61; 8.09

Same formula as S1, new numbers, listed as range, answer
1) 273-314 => 9.09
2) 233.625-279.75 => 8.08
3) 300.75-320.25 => 8.04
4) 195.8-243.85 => 9.05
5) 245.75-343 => 8.55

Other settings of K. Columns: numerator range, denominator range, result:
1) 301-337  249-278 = 1.19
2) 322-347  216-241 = 1.06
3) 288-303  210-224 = 1.05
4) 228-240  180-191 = 1.05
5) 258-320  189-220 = 0.90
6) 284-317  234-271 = 1.11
